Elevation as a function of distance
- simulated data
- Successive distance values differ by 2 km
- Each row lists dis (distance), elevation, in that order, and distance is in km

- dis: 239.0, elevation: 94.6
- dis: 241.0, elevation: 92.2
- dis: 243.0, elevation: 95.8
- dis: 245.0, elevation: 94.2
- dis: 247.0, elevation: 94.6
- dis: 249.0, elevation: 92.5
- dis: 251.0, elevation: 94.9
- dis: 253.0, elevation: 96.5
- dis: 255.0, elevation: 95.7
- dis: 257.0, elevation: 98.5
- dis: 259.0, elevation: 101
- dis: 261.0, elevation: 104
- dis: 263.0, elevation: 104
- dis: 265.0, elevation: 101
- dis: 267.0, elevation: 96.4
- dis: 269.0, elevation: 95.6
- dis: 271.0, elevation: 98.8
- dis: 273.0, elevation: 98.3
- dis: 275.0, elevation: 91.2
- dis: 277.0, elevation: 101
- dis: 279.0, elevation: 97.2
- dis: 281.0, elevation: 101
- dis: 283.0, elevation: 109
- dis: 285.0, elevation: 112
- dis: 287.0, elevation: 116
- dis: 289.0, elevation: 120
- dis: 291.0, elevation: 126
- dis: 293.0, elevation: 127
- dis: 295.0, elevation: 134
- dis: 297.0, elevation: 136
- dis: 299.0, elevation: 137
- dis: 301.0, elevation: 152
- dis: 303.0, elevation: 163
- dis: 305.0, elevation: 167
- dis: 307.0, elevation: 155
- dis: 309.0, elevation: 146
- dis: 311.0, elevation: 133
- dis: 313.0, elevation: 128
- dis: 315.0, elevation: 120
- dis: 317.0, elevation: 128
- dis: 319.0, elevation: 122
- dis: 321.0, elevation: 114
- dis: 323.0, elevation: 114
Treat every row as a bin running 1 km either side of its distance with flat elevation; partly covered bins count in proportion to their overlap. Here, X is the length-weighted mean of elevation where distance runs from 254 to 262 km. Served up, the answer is 99.8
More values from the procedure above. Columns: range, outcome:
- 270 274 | 98.5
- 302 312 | 153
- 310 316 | 127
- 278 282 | 99.1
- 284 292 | 118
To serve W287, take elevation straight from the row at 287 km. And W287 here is 116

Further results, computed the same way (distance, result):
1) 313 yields 128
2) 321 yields 114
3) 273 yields 98.3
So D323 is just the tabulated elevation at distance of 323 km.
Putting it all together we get 114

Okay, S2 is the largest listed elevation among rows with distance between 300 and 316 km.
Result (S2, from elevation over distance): 167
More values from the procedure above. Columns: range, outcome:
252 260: 101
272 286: 112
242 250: 95.8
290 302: 152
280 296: 134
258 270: 104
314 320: 128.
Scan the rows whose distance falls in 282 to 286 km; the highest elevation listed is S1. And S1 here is 112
